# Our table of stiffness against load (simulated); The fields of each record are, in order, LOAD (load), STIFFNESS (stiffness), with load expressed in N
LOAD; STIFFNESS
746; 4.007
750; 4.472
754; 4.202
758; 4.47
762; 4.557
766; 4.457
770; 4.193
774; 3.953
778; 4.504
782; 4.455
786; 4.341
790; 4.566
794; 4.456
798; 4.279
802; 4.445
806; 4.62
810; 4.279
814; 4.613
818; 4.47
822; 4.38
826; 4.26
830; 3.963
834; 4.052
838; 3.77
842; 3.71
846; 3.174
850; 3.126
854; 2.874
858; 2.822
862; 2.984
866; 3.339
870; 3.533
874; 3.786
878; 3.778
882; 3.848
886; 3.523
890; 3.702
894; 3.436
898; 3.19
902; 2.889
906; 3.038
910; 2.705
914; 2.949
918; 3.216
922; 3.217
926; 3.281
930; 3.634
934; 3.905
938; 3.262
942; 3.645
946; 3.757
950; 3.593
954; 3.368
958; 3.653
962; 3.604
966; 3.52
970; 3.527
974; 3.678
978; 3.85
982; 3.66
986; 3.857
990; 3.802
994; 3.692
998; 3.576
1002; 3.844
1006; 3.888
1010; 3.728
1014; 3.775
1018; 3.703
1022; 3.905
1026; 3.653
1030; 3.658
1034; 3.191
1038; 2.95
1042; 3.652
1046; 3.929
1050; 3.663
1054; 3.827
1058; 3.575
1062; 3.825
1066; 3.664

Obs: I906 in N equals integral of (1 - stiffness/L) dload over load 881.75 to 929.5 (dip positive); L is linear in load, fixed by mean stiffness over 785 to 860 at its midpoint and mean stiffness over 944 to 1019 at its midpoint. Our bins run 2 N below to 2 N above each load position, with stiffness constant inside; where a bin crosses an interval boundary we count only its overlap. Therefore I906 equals 7.5 N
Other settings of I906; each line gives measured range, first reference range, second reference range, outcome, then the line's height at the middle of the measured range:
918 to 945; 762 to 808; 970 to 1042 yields 3.0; 3.91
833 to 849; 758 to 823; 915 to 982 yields 2.0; 4.13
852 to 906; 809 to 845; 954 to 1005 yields 8.5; 3.98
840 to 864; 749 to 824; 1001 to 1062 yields 6.2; 4.21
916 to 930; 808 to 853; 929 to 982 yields 1.5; 3.7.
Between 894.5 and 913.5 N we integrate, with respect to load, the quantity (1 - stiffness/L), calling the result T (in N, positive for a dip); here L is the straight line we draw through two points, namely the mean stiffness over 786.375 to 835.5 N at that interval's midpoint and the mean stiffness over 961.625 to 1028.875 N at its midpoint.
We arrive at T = 4.94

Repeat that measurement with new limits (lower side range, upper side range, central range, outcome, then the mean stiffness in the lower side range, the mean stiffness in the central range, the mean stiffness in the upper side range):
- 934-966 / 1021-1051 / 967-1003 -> -1.4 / 3.57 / 3.71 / 3.56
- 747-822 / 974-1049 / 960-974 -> 0.9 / 4.4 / 3.57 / 3.68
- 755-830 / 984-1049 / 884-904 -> 3.5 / 4.39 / 3.35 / 3.67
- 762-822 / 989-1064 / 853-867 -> 4.0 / 4.41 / 2.99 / 3.67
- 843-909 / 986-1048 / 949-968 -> -0.1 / 3.31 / 3.55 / 3.67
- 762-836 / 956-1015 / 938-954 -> 1.1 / 4.35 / 3.58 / 3.71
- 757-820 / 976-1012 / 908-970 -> 8.1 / 4.42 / 3.42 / 3.77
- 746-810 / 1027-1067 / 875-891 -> 1.4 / 4.38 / 3.72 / 3.59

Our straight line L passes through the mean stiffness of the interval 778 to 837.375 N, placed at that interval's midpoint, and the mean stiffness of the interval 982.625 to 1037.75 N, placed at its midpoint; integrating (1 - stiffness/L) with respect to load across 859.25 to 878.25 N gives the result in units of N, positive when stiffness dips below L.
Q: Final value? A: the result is 3.3 N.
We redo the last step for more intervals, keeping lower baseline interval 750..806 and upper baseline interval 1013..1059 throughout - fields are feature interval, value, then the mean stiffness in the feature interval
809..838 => 0.0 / 4.25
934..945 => 1.0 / 3.56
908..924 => 3.8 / 3.02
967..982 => 0.5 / 3.67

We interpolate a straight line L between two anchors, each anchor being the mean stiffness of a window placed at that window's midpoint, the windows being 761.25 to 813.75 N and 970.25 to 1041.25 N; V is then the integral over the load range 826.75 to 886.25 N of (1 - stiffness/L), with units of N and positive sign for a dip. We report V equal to 9.50 N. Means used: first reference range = 4.4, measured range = 3.5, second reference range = 3.67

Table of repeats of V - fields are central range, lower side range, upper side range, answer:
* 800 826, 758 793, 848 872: -4.32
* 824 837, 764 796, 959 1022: 0.44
